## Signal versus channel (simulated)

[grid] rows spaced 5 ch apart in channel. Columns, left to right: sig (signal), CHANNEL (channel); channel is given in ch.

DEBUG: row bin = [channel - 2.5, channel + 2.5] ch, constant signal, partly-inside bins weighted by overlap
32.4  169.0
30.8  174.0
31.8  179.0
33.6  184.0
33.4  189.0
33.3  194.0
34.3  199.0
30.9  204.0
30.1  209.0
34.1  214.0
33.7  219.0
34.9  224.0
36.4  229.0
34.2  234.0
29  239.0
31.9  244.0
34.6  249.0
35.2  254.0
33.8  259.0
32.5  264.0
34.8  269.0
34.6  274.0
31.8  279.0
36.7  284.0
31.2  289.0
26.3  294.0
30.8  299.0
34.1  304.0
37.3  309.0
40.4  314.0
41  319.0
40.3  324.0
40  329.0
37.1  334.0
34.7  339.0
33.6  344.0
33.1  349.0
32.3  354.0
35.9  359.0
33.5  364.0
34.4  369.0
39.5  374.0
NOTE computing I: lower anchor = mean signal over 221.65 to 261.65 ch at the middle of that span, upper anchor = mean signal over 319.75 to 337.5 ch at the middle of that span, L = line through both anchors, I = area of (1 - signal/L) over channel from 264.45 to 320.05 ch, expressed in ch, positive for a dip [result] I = 4.0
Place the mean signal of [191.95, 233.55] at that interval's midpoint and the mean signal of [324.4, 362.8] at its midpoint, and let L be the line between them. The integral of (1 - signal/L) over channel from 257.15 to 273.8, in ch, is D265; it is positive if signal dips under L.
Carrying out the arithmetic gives 0.2 ch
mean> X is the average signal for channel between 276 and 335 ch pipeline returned 35.5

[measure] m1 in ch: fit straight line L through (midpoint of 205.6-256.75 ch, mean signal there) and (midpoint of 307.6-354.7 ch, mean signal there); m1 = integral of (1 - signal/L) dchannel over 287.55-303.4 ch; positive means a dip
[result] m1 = 2.6 ch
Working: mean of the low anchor 33.4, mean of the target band 29.9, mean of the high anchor 37.2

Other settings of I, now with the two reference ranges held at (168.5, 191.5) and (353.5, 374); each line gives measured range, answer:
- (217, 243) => -0.4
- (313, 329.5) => -3.0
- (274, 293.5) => 0.6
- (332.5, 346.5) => -0.2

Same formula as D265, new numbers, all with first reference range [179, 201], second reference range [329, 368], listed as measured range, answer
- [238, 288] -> 0.7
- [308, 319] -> -1.6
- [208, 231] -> -0.3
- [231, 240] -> 0.4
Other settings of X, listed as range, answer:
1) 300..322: 37.7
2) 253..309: 33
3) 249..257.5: 34.9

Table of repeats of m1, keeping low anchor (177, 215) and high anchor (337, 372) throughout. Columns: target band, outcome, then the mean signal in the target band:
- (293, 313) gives 0.2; 33.2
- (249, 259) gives -0.5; 34.7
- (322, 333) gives -1.9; 39.7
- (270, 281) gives -0.1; 33.5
